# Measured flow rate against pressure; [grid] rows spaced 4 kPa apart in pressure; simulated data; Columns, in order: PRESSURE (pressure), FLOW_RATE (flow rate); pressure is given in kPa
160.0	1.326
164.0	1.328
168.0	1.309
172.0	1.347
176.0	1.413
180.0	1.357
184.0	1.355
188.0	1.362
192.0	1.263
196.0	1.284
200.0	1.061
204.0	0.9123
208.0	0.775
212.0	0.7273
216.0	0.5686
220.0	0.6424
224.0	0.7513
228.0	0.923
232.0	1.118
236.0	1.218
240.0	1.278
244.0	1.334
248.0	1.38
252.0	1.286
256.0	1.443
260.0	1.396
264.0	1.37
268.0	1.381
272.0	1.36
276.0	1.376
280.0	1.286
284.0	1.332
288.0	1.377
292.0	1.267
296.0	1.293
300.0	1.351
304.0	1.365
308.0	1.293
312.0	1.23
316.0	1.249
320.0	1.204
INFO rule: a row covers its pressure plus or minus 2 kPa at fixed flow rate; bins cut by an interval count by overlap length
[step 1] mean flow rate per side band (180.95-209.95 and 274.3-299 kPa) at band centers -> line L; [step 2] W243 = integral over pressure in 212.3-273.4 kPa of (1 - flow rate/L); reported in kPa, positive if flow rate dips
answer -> 4.82 kPa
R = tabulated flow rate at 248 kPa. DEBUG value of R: 1.38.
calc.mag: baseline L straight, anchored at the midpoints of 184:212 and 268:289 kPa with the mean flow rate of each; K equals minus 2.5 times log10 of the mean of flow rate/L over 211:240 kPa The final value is 0.32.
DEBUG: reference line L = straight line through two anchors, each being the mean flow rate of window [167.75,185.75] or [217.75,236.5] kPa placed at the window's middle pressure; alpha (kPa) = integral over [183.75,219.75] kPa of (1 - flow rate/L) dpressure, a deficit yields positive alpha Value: 4.8 kPa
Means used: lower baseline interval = 1.36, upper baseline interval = 0.903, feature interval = 1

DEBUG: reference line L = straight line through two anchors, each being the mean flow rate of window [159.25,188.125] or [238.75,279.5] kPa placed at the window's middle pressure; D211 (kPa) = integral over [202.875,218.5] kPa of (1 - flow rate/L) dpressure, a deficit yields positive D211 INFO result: 7.2 kPa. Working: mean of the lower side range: 1.35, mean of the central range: 0.733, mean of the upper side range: 1.36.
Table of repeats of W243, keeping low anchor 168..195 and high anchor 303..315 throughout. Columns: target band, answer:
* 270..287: -0.53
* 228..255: 1.37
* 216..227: 5.24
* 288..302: -0.23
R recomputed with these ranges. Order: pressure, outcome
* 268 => 1.381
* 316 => 1.249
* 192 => 1.263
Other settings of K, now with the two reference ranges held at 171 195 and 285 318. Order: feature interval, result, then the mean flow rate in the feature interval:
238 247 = 0.009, 1.31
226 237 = 0.231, 1.07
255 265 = -0.066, 1.4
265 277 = -0.046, 1.37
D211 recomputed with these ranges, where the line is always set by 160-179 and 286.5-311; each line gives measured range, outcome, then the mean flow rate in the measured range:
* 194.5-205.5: 2.1 kPa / 1.08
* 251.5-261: -0.4 kPa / 1.39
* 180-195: 0.2 kPa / 1.33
